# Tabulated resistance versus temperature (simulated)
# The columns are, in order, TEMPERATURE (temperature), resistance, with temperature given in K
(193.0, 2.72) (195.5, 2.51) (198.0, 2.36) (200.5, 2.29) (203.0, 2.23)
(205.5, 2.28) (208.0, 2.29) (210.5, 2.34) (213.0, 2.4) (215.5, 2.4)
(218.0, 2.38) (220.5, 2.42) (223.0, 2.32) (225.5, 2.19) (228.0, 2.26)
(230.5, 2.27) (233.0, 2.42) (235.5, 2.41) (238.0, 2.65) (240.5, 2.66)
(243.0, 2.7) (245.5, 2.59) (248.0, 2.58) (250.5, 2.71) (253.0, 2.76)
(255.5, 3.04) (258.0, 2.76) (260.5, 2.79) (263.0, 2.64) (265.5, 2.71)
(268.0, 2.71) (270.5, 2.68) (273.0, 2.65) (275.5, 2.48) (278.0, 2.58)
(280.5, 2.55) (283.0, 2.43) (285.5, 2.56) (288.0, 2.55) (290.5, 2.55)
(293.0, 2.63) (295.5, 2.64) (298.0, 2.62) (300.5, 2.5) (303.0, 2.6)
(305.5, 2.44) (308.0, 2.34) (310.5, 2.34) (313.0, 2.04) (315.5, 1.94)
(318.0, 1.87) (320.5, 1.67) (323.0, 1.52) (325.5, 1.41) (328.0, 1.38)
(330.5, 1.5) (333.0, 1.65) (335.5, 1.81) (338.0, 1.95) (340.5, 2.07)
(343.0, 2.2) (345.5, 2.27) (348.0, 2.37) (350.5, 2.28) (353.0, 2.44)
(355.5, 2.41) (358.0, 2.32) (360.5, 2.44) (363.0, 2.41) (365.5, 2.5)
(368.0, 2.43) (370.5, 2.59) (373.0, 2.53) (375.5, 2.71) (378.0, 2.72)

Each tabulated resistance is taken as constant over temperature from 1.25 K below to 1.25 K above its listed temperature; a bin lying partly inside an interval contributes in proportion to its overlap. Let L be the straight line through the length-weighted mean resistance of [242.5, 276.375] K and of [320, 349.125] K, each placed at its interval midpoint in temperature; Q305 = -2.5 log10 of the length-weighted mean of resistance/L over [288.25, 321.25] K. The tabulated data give -0.078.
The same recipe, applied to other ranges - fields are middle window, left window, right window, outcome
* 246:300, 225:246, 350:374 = -0.080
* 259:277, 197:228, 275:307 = -0.078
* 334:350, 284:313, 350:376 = 0.171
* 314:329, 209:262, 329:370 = 0.354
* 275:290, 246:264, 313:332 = -0.105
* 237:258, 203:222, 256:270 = -0.039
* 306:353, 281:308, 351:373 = 0.268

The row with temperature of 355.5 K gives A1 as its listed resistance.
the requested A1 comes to 2.41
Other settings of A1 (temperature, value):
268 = 2.71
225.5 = 2.19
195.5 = 2.51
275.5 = 2.48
